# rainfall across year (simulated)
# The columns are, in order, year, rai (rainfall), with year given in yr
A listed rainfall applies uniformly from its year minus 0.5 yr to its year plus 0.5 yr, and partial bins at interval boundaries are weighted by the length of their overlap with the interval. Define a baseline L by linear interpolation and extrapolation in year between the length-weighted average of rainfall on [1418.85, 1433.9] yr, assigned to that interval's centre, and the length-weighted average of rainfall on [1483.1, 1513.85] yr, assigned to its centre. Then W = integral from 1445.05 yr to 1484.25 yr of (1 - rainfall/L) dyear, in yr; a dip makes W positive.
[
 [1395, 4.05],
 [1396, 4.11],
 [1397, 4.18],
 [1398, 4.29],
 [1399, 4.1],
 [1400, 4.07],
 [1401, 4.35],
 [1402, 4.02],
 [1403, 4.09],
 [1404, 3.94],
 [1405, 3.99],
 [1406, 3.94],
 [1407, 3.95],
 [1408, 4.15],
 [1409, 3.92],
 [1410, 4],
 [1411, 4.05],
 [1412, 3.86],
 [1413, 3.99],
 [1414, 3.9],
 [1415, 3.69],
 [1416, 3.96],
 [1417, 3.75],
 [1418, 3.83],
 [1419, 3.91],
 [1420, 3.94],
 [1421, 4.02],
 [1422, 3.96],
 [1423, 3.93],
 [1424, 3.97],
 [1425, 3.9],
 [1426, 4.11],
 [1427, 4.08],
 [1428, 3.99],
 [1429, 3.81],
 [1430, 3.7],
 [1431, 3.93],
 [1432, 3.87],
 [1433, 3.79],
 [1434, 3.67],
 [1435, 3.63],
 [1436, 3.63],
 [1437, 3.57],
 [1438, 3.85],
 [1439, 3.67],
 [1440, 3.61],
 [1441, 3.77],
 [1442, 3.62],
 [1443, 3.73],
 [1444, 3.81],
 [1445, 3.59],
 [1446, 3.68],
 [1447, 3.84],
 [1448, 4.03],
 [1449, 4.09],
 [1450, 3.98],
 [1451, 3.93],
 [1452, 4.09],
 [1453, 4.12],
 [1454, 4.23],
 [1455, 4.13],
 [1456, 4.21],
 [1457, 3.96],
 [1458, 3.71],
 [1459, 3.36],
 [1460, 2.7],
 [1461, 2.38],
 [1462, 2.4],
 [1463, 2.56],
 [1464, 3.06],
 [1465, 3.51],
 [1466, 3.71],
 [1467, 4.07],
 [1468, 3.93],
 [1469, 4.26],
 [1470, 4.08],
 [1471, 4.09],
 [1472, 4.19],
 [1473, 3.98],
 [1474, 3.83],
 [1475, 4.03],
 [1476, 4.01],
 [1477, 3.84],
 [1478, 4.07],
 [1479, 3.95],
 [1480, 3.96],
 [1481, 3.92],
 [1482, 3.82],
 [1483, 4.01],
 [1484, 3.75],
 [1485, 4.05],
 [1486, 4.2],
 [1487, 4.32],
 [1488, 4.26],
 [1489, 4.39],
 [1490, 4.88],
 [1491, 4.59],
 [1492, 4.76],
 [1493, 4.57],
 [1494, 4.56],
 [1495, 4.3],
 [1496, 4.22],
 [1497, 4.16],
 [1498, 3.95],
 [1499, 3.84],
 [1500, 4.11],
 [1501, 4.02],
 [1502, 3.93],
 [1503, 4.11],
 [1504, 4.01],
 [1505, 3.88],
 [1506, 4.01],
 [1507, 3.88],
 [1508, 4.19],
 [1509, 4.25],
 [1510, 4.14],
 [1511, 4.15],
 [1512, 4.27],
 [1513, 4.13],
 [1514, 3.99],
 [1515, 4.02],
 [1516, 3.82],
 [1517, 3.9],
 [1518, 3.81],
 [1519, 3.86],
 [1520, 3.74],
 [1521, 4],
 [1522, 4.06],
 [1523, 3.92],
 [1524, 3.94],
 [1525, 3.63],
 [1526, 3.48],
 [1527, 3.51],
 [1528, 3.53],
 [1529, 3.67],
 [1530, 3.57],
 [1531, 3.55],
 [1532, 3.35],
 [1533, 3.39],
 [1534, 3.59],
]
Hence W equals 2.8 yr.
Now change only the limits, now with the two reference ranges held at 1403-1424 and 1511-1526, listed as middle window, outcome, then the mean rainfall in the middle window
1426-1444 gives 0.76 yr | 3.77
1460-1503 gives -0.23 yr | 3.95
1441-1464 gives 1.76 yr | 3.63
